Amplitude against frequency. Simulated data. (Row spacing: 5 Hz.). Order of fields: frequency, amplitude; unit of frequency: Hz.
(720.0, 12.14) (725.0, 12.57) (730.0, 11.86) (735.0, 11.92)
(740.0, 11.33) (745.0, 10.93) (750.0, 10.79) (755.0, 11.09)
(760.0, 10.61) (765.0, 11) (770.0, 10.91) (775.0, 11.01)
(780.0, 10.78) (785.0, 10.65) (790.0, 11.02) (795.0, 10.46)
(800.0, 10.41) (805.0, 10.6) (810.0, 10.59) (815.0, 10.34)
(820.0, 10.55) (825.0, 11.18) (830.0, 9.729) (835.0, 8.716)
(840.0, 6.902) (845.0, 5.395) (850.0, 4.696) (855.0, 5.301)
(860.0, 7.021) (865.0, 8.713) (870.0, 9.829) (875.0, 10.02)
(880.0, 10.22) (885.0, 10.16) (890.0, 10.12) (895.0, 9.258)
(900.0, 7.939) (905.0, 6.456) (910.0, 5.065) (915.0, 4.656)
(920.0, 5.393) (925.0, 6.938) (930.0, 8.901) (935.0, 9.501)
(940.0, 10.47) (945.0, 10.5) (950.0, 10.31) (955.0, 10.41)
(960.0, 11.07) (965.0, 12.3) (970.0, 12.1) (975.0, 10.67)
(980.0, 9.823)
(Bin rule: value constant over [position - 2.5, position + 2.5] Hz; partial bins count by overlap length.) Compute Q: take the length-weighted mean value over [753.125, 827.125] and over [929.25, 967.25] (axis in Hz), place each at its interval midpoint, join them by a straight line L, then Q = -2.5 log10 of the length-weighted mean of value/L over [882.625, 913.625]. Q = 0.30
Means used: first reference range 10.7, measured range 8.03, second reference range 10.5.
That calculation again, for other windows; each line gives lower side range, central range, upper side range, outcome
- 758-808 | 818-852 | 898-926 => 0.093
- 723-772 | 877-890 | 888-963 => -0.116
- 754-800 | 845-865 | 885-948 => 0.465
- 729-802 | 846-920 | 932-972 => 0.375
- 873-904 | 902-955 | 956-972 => 0.327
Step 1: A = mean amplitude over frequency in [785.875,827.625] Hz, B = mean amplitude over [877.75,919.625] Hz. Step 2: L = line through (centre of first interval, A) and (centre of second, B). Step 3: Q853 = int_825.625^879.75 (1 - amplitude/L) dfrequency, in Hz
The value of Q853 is 7.8 Hz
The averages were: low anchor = 10.6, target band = 7.86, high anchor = 7.84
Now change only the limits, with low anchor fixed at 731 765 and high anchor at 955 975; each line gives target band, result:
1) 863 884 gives 2.95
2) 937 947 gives 0.90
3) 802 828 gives 1.43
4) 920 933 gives 4.48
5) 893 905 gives 3.44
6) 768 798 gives 1.07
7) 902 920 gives 9.38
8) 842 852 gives 5.44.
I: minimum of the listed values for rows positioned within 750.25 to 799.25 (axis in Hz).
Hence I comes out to 10.46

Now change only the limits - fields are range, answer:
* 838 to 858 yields 4.696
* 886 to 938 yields 4.656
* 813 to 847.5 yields 5.395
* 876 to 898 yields 9.258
